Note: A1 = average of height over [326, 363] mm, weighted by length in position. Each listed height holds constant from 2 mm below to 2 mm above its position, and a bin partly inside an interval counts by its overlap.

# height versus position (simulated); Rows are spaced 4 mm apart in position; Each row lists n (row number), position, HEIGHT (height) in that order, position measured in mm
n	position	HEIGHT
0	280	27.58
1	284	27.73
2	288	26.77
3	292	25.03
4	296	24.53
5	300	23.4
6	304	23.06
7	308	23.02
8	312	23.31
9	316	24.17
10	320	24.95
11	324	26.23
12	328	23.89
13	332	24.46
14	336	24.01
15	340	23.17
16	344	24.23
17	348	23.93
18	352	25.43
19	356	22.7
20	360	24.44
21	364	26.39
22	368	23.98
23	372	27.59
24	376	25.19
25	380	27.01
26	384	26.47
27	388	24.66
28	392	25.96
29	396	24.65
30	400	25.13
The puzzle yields 24.1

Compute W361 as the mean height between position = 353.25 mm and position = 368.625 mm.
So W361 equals 24.5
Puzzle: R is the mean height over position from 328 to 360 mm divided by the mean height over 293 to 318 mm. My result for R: 1.02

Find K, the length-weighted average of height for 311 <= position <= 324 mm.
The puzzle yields 24.5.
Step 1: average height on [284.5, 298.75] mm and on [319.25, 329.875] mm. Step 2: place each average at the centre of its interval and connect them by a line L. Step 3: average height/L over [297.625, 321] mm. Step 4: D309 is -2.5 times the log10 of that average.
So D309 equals 0.075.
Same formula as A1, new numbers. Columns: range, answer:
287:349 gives 24.2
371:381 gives 26.5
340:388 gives 25.1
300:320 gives 23.5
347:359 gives 24.1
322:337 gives 24.7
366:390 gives 25.8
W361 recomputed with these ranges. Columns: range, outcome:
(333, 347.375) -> 23.9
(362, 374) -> 26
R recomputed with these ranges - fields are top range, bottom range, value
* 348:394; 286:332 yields 1.04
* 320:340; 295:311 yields 1.05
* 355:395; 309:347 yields 1.05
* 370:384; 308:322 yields 1.11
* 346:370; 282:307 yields 0.98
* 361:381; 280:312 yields 1.04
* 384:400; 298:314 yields 1.09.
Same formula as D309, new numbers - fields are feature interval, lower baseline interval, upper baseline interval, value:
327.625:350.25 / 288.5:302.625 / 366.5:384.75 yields 0.06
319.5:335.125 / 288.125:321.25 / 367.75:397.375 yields -0.01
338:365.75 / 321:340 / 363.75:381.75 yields 0.04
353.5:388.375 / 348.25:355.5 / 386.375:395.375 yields -0.02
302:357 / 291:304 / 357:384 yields 0.03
